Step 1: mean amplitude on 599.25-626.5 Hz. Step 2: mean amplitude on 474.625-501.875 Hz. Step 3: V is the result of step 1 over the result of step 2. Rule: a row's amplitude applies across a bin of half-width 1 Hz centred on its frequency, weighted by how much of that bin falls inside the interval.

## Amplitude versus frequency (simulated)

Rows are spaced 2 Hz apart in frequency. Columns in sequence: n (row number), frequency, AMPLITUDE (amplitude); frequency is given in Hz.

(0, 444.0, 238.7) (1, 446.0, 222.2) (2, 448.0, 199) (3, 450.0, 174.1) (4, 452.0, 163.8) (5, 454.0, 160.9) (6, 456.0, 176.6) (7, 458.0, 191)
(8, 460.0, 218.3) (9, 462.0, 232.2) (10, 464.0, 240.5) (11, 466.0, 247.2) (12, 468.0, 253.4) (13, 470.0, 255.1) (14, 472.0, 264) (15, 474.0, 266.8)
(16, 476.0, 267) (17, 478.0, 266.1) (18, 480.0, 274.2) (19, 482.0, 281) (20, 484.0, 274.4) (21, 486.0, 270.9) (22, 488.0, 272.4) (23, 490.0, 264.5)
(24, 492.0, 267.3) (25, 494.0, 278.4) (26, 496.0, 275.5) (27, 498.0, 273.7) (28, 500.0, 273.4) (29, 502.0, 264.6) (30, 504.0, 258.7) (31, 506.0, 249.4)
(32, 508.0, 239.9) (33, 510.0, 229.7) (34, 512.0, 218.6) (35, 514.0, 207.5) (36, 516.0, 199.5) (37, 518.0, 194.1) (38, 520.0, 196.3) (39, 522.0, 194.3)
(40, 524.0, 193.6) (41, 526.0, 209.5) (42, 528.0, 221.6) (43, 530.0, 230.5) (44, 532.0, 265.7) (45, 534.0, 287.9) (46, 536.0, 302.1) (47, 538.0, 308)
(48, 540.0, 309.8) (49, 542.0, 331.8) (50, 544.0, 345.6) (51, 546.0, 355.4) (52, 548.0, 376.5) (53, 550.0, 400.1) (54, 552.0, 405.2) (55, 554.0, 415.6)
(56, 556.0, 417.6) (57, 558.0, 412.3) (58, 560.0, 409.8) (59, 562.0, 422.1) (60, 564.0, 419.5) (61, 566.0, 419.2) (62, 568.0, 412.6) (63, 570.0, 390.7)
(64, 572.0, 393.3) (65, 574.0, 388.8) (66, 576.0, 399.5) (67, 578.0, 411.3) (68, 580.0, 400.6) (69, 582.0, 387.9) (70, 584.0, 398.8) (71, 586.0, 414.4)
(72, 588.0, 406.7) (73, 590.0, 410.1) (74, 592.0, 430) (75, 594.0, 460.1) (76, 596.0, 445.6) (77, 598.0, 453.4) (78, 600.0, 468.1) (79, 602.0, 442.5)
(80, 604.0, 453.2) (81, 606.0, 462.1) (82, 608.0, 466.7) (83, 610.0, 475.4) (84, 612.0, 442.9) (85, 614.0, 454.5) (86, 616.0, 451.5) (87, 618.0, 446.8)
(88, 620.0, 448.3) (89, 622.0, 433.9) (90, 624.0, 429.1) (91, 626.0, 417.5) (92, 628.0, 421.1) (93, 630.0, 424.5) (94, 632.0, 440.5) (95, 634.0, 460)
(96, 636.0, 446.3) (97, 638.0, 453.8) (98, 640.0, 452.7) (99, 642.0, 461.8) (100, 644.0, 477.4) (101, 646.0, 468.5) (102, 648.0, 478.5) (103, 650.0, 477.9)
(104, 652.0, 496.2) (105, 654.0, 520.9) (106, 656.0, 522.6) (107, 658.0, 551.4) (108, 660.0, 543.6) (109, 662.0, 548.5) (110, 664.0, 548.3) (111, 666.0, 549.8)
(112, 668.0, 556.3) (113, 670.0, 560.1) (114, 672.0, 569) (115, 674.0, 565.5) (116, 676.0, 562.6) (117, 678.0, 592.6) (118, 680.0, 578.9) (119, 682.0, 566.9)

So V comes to 1.65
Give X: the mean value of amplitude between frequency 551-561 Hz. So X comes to 412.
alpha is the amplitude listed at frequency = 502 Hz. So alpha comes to 264.6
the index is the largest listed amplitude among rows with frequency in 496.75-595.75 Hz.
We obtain 460.1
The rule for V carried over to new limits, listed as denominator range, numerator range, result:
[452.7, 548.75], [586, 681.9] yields 1.89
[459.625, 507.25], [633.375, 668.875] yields 1.91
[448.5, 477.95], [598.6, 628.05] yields 2.01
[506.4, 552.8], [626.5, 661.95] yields 1.77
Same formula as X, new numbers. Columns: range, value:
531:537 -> 285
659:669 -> 549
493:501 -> 275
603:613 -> 460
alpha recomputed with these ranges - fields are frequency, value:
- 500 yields 273.4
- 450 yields 174.1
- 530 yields 230.5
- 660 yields 543.6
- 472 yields 264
